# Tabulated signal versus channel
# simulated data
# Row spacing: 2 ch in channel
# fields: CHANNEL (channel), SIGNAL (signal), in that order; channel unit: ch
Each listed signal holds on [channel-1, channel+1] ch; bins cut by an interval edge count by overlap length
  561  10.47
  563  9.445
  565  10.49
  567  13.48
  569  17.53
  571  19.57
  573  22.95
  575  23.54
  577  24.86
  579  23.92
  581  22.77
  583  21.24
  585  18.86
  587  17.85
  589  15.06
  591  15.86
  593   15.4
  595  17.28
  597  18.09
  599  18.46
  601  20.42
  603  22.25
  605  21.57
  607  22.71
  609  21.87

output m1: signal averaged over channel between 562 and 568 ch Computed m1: 11.1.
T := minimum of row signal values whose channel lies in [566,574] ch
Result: 13.48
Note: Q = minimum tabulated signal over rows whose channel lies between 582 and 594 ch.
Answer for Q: 15.06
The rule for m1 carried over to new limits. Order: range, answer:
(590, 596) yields 16.2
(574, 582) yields 23.8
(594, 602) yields 18.6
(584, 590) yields 17.3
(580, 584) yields 22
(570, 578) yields 22.7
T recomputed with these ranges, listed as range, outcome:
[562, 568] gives 9.445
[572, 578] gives 22.95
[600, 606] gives 20.42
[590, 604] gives 15.4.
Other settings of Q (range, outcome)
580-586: 18.86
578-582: 22.77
